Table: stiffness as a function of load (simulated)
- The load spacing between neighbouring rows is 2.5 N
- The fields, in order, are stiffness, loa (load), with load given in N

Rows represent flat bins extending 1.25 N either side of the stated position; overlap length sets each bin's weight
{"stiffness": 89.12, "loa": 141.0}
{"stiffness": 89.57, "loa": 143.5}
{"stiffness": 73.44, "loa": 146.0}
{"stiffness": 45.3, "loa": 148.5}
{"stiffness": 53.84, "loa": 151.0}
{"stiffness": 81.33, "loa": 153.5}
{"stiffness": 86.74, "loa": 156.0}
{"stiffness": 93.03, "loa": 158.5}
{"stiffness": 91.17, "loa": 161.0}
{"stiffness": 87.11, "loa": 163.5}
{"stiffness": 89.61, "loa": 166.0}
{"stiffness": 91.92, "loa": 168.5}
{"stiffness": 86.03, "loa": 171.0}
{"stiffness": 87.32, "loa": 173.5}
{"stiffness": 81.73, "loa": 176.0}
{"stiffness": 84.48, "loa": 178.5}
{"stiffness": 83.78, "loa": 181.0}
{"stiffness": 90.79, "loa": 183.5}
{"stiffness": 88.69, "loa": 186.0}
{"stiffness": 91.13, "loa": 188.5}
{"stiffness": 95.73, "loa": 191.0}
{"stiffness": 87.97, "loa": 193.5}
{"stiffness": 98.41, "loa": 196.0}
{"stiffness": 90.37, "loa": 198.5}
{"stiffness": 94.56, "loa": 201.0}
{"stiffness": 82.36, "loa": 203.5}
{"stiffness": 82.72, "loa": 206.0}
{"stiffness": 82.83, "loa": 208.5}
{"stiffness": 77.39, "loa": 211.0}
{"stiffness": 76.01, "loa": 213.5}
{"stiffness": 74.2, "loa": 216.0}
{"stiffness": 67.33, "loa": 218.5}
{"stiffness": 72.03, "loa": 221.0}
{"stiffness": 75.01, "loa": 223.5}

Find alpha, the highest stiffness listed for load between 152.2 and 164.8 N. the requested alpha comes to 93.03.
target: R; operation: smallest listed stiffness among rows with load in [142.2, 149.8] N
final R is 45.3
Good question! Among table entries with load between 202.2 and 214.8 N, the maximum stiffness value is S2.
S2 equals 82.83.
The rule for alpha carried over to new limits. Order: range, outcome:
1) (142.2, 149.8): 89.57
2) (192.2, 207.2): 98.41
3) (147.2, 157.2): 86.74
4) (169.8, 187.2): 90.79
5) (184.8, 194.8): 95.73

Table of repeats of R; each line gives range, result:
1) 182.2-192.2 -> 88.69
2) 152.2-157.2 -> 81.33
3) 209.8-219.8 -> 67.33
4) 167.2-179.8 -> 81.73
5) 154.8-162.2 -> 86.74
